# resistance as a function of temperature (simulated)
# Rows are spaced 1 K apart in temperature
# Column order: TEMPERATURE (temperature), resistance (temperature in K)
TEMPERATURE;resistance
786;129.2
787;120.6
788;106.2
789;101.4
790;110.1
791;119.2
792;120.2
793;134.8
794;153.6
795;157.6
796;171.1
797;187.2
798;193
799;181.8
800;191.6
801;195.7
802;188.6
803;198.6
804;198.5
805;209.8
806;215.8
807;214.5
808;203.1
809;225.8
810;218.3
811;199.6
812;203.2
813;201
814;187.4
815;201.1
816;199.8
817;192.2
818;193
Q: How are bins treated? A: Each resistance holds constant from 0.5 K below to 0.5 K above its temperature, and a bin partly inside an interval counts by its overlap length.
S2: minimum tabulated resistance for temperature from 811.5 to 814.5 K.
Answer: 187.4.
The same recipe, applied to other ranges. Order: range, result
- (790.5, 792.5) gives 119.2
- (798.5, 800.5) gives 181.8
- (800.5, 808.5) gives 188.6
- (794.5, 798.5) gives 157.6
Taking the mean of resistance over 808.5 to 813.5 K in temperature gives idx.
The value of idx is 210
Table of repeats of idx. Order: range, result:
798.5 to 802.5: 189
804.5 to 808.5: 211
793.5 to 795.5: 156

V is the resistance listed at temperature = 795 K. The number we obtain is 157.6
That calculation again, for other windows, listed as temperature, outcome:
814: 187.4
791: 119.2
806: 215.8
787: 120.6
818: 193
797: 187.2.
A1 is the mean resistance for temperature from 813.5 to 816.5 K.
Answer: 196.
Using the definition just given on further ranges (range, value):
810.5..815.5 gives 198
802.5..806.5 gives 206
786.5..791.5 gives 112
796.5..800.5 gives 188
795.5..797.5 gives 179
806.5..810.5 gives 215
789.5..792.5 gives 116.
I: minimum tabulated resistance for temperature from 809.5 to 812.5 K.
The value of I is 199.6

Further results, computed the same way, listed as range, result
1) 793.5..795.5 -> 153.6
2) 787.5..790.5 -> 101.4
